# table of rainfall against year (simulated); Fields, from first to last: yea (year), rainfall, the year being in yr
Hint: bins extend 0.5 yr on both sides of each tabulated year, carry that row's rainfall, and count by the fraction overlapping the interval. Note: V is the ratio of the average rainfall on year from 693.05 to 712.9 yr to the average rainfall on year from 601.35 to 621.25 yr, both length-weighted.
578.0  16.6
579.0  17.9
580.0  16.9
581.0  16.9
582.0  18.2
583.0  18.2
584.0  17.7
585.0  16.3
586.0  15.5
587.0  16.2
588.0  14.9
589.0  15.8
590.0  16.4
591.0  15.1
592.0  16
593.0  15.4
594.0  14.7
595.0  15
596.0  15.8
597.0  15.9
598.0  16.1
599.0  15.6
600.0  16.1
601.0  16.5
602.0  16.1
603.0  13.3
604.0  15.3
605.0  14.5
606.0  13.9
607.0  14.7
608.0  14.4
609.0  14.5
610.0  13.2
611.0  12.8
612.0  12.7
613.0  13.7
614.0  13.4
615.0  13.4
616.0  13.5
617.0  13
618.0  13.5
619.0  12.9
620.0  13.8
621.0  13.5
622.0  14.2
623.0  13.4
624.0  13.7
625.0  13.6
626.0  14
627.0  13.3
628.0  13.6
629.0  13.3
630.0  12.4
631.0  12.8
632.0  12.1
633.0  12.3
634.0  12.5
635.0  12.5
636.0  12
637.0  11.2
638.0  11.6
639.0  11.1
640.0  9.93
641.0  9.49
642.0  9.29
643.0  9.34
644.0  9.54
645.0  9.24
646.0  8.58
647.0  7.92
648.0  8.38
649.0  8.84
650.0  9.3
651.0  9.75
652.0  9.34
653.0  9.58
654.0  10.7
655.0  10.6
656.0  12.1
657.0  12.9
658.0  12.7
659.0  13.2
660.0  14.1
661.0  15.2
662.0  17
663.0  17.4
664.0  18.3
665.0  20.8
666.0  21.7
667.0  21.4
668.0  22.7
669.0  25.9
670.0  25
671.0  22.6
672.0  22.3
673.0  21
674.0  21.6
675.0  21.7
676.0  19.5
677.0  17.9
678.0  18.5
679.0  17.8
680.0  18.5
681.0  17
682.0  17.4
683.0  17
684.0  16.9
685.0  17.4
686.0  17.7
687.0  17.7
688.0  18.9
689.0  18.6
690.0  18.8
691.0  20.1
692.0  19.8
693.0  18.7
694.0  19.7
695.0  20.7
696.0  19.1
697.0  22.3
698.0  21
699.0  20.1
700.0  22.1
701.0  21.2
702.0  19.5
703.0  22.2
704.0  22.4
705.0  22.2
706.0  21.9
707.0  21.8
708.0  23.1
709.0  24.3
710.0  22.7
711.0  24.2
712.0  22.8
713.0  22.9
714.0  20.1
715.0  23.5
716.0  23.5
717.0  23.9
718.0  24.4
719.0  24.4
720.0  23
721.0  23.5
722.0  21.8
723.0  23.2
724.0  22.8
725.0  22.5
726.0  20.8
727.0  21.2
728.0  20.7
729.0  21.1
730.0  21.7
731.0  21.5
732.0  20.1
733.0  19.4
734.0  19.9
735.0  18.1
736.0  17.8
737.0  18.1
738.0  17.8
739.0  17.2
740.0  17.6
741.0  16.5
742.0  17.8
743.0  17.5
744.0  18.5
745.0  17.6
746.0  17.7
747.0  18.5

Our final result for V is 1.6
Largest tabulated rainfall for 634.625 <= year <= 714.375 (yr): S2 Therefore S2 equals 25.9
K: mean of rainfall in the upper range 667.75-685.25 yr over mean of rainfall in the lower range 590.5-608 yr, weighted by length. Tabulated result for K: 1.3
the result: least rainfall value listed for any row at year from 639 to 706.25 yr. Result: 7.92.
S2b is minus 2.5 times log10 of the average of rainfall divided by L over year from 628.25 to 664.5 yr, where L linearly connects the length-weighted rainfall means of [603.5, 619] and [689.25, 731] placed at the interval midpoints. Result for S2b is 0.392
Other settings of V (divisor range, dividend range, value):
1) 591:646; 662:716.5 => 1.55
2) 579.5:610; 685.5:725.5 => 1.38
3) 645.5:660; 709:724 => 2.23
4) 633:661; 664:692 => 1.85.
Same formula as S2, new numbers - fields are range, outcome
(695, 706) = 22.4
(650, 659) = 13.2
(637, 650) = 11.6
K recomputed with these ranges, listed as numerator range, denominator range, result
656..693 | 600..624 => 1.34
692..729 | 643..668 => 1.70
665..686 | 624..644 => 1.69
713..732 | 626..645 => 1.93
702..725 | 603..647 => 1.82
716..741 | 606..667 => 1.64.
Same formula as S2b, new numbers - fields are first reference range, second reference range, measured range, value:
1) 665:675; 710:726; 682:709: 0.14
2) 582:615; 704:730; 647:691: 0.17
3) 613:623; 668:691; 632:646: 0.40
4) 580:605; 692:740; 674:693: 0.08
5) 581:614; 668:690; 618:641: 0.32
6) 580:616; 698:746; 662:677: -0.15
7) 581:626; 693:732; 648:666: 0.37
